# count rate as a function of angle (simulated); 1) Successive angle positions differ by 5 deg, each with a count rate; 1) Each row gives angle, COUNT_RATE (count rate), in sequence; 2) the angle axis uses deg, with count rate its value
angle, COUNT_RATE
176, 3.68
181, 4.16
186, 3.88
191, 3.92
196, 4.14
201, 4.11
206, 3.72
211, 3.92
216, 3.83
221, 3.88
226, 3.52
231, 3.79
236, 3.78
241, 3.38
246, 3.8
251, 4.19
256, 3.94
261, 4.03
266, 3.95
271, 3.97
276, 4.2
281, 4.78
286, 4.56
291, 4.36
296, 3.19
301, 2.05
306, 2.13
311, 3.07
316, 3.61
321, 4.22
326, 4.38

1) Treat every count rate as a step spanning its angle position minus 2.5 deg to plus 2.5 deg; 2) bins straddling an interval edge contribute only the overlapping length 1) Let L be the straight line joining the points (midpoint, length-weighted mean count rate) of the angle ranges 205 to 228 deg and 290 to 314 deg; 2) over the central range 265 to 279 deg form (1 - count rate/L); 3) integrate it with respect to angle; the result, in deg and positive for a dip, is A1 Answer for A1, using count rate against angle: -3.83 deg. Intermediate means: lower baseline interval 3.78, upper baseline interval 2.89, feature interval 4.08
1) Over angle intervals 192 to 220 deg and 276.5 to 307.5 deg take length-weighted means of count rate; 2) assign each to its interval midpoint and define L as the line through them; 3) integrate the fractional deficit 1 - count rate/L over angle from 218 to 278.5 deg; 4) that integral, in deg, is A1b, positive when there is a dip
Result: -1.6 deg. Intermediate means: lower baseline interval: 3.94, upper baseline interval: 3.6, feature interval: 3.87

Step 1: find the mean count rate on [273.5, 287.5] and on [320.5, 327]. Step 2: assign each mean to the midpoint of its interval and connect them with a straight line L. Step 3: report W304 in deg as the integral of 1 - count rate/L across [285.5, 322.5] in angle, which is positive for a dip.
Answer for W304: 9.14 deg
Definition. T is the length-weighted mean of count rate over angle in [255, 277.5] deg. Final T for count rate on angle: 4.02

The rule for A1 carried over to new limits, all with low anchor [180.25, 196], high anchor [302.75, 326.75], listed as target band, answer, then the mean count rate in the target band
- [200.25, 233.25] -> 0.4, 3.81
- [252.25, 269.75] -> -1.7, 3.99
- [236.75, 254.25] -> -0.4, 3.8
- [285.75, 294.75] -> -2.0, 4.26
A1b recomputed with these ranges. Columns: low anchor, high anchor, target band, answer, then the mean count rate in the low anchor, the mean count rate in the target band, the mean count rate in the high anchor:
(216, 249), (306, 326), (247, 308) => -2.89 deg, 3.71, 3.79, 3.54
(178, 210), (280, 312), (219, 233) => 0.28 deg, 3.98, 3.72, 3.4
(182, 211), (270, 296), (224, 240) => 1.65 deg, 3.96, 3.67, 4.28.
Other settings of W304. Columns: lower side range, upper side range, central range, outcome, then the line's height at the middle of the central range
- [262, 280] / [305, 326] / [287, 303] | 1.77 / 3.76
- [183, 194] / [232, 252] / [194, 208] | -0.40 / 3.88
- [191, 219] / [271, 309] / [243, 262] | -1.04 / 3.77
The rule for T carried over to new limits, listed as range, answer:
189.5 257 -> 3.85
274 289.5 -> 4.51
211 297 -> 3.96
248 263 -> 4.05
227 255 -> 3.78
